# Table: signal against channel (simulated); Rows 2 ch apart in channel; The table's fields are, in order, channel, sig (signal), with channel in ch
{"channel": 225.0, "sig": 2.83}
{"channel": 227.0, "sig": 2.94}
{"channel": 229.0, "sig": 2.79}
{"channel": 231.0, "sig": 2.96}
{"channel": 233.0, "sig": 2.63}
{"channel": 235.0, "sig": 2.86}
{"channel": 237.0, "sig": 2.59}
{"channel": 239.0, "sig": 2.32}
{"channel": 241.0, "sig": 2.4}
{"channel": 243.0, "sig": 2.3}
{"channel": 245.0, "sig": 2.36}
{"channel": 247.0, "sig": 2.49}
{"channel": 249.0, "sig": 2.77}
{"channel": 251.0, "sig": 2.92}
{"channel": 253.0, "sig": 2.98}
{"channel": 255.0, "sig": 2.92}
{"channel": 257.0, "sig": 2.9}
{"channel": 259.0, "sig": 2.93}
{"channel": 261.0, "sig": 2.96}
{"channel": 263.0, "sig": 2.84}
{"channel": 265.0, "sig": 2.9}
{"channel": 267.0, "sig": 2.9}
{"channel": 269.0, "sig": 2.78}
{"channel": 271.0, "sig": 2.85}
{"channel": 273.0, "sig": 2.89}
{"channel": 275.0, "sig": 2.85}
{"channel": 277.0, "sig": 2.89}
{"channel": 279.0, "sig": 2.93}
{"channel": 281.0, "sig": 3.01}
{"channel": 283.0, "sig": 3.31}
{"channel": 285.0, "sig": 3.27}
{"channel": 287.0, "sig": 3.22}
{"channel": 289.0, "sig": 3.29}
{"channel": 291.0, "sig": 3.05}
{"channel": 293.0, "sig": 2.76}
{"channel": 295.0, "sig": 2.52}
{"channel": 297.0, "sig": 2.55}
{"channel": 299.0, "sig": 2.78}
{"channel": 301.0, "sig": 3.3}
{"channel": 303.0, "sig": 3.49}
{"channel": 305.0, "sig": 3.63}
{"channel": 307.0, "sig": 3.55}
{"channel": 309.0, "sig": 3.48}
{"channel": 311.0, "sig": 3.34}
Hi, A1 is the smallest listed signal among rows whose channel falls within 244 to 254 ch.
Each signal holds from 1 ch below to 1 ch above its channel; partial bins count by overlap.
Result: 2.36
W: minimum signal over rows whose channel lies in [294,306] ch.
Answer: 2.52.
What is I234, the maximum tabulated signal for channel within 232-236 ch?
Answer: 2.86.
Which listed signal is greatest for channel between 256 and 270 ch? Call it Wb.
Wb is 2.96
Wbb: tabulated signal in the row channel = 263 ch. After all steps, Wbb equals 2.84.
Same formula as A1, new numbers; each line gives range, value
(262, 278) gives 2.78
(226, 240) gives 2.32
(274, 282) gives 2.85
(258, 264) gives 2.84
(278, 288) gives 2.93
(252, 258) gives 2.9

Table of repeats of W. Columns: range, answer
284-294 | 2.76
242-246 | 2.3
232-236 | 2.63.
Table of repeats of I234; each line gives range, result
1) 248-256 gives 2.98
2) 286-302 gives 3.3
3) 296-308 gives 3.63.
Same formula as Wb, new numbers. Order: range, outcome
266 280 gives 2.93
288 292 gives 3.29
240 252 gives 2.92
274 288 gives 3.31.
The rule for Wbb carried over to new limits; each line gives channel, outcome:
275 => 2.85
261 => 2.96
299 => 2.78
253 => 2.98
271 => 2.85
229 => 2.79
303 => 3.49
